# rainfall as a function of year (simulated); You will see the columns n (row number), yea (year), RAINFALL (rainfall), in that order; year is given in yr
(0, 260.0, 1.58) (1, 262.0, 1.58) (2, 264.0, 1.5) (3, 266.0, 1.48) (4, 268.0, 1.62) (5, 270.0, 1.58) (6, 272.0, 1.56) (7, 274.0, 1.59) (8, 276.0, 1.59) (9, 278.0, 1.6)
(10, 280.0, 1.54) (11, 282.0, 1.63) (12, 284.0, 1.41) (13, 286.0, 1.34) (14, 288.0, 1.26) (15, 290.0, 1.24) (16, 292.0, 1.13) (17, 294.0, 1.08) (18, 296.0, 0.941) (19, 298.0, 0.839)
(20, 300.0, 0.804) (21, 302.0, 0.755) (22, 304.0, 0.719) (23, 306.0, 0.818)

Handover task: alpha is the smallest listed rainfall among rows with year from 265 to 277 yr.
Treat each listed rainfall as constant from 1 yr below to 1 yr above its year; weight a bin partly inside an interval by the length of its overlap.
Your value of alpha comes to 1.48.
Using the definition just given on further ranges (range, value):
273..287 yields 1.34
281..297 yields 0.941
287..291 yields 1.24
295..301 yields 0.804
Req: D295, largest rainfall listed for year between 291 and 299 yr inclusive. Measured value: 1.13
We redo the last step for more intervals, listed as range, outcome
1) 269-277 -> 1.59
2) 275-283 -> 1.63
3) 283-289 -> 1.41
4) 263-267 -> 1.5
